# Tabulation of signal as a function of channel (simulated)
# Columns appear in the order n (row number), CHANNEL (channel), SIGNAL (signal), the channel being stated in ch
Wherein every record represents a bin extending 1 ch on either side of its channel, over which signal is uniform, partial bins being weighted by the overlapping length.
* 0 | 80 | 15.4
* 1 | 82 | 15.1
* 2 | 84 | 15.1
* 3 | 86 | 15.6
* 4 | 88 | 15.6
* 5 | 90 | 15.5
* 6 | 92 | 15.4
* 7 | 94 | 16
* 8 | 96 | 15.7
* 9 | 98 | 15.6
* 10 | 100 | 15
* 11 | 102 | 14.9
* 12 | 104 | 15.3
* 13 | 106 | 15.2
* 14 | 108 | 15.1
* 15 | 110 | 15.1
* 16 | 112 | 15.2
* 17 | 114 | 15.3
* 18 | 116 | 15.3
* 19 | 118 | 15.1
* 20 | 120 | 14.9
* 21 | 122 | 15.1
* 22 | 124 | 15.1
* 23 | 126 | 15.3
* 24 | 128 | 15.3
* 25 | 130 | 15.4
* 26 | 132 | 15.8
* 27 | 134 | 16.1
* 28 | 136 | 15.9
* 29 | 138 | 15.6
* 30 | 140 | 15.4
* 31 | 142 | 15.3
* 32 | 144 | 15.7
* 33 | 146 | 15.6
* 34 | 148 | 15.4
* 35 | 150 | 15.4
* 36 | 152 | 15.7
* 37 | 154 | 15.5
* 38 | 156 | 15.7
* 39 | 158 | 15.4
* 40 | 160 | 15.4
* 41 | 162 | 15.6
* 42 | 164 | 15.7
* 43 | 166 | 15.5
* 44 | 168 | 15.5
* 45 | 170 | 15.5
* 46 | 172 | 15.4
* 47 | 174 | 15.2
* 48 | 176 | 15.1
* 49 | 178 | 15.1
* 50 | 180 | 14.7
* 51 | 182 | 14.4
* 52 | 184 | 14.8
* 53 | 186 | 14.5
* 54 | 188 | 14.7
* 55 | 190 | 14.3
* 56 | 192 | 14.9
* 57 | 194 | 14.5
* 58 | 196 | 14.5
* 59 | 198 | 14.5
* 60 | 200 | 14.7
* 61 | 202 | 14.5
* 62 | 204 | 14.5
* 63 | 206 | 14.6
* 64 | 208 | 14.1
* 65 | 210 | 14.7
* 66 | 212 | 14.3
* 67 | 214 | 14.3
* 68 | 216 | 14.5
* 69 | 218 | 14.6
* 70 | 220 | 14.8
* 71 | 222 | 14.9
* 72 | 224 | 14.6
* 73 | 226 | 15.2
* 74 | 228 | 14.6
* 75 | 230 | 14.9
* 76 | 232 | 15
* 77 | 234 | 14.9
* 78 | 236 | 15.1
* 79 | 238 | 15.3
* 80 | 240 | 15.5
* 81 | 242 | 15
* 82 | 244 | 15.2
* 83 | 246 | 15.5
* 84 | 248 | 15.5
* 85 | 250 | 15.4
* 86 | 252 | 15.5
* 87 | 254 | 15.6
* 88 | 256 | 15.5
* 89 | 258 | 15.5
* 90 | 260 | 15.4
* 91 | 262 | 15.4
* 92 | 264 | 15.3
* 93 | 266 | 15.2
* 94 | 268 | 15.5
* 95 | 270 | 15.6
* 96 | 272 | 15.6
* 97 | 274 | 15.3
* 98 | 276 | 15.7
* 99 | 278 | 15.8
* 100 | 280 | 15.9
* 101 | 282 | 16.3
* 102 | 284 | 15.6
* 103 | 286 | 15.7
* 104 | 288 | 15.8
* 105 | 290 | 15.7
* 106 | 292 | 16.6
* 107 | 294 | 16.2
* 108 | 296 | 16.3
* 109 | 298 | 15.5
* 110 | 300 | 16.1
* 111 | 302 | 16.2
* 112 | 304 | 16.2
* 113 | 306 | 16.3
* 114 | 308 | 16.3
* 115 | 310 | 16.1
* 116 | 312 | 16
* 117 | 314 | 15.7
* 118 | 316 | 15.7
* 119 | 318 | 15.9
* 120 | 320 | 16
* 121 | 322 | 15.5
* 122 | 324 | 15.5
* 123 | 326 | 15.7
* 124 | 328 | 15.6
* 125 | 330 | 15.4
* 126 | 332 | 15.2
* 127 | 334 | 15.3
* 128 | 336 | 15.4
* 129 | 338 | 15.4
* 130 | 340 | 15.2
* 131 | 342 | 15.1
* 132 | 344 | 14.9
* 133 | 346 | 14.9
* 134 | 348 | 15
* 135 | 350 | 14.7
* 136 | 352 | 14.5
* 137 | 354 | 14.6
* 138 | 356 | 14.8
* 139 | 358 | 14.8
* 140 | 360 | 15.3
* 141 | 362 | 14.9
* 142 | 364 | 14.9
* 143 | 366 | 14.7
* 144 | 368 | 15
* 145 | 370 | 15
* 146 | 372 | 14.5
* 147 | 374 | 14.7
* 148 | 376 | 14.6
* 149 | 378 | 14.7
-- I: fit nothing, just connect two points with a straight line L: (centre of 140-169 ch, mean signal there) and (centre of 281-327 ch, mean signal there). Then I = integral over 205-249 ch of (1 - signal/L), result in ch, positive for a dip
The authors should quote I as 2.4 ch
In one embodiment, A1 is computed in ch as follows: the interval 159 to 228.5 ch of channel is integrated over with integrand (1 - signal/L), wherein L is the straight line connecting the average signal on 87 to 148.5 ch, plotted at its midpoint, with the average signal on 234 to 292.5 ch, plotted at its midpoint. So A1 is 2.9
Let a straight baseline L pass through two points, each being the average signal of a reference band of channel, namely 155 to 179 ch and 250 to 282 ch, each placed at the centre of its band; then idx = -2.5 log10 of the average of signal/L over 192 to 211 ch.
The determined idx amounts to 0.07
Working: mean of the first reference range 15.4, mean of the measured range 14.5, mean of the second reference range 15.5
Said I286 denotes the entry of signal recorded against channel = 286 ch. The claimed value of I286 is 15.7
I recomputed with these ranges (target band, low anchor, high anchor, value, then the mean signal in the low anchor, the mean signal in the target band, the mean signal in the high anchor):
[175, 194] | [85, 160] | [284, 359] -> 0.9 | 15.4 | 14.7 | 15.6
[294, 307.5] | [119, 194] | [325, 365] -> -0.9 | 15.3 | 16.1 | 15.1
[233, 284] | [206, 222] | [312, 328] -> -1.5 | 14.5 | 15.5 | 15.7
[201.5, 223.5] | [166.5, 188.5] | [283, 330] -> 1.0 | 15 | 14.5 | 15.9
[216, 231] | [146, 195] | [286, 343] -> 0.6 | 15.2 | 14.8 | 15.8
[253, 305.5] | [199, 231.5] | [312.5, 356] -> -2.7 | 14.6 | 15.8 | 15.3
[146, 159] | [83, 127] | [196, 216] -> -0.5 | 15.3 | 15.5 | 14.5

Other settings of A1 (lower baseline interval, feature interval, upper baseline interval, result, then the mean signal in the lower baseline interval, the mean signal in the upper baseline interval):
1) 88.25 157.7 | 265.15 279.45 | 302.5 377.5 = -0.2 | 15.4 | 15.3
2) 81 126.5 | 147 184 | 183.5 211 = -1.3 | 15.3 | 14.6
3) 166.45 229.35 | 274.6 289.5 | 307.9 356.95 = -0.7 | 14.7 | 15.4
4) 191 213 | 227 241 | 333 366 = -0.4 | 14.5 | 15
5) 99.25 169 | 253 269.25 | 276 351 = 0.2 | 15.4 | 15.7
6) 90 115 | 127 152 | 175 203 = -0.9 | 15.3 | 14.7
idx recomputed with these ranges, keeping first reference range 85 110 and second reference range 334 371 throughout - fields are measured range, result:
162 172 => -0.02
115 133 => 0.01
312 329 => -0.05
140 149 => -0.01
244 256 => -0.02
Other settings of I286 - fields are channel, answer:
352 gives 14.5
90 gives 15.5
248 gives 15.5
